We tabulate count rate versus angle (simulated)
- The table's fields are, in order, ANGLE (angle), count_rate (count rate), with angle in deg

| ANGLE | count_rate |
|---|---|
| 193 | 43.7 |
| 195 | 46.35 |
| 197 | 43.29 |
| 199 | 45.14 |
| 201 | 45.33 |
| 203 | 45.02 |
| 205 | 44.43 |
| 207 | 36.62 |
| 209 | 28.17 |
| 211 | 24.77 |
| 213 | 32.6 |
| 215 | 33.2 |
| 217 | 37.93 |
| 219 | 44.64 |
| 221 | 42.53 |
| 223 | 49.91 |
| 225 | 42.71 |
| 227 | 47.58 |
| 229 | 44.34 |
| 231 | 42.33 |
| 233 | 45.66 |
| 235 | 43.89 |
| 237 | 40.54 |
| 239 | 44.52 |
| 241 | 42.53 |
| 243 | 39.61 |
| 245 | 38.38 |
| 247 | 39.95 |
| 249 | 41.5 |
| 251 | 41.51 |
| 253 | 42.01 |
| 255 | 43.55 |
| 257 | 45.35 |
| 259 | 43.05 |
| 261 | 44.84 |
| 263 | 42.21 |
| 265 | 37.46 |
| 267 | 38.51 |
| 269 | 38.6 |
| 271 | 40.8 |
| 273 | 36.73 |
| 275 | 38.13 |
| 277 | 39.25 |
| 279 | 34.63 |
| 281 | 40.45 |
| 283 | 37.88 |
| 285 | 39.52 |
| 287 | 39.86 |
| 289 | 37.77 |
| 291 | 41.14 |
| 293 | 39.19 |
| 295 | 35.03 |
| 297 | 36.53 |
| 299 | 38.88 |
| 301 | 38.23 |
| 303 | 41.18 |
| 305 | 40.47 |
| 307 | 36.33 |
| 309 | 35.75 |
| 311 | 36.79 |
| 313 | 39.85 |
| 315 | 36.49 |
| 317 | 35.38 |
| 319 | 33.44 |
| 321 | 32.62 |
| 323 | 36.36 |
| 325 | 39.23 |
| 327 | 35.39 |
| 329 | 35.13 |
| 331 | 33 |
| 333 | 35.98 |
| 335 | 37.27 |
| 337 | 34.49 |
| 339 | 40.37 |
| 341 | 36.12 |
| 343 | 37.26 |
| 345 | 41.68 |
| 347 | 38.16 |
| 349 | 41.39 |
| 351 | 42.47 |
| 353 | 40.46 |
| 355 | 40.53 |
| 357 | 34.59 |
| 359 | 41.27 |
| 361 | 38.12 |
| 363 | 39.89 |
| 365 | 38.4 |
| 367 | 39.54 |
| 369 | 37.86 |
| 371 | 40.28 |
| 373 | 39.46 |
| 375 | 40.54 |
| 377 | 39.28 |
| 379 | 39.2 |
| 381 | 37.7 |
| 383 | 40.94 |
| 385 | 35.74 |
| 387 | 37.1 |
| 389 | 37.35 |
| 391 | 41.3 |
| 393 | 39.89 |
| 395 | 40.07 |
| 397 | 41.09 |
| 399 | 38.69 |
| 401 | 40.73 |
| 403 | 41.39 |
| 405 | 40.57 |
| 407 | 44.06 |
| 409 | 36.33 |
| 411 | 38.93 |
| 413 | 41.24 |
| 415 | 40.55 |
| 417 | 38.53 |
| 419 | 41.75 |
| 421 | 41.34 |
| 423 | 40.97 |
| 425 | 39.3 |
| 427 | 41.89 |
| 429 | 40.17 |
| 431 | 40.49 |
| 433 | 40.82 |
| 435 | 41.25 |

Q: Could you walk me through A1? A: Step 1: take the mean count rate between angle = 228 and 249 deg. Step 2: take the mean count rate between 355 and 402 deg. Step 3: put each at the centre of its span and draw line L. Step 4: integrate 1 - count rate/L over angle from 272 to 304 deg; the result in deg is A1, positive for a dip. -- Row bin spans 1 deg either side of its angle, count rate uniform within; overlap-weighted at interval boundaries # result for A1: 2.1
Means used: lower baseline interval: 42.1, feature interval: 38.4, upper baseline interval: 39.1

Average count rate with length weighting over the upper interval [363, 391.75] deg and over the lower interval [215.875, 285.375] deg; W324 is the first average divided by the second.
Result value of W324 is 0.94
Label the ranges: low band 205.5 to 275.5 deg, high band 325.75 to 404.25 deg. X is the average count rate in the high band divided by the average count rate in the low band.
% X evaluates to 0.96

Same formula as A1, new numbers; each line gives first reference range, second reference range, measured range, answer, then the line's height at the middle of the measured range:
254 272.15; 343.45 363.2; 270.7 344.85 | 6.0 deg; 40.7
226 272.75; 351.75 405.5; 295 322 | 2.5 deg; 40.8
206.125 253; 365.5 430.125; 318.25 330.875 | 1.5 deg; 40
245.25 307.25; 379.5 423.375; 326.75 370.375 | 1.7 deg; 39.8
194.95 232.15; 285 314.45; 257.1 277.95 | -0.5 deg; 39.3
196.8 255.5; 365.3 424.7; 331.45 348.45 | 1.1 deg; 40.2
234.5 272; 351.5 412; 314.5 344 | 3.2 deg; 40.3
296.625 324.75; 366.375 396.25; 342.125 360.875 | -0.7 deg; 38.2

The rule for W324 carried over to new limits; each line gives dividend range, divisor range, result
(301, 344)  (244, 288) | 0.91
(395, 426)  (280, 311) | 1.05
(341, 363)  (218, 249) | 0.91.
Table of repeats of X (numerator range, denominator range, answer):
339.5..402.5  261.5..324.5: 1.03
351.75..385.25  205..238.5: 0.98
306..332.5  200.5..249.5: 0.88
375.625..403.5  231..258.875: 0.93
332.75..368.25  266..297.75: 1.01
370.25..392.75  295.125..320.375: 1.05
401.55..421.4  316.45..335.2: 1.15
